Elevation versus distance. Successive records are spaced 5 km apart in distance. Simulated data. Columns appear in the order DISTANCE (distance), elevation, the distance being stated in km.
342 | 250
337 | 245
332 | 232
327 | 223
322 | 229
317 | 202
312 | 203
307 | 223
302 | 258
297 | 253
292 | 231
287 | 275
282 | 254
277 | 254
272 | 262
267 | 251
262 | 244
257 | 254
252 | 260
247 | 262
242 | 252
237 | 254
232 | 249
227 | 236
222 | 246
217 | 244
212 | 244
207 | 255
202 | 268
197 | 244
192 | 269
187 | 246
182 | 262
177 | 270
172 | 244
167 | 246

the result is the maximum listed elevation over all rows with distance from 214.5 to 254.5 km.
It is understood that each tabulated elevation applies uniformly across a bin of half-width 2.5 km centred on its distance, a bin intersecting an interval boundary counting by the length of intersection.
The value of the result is 262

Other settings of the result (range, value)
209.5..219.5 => 244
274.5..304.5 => 275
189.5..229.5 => 269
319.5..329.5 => 229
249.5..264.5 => 260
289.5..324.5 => 258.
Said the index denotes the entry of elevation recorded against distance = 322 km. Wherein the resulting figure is 229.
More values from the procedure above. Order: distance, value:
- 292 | 231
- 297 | 253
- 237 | 254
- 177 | 270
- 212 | 244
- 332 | 232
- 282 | 254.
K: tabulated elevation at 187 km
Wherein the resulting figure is 246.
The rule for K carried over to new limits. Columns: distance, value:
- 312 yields 203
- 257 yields 254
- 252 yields 260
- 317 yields 202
